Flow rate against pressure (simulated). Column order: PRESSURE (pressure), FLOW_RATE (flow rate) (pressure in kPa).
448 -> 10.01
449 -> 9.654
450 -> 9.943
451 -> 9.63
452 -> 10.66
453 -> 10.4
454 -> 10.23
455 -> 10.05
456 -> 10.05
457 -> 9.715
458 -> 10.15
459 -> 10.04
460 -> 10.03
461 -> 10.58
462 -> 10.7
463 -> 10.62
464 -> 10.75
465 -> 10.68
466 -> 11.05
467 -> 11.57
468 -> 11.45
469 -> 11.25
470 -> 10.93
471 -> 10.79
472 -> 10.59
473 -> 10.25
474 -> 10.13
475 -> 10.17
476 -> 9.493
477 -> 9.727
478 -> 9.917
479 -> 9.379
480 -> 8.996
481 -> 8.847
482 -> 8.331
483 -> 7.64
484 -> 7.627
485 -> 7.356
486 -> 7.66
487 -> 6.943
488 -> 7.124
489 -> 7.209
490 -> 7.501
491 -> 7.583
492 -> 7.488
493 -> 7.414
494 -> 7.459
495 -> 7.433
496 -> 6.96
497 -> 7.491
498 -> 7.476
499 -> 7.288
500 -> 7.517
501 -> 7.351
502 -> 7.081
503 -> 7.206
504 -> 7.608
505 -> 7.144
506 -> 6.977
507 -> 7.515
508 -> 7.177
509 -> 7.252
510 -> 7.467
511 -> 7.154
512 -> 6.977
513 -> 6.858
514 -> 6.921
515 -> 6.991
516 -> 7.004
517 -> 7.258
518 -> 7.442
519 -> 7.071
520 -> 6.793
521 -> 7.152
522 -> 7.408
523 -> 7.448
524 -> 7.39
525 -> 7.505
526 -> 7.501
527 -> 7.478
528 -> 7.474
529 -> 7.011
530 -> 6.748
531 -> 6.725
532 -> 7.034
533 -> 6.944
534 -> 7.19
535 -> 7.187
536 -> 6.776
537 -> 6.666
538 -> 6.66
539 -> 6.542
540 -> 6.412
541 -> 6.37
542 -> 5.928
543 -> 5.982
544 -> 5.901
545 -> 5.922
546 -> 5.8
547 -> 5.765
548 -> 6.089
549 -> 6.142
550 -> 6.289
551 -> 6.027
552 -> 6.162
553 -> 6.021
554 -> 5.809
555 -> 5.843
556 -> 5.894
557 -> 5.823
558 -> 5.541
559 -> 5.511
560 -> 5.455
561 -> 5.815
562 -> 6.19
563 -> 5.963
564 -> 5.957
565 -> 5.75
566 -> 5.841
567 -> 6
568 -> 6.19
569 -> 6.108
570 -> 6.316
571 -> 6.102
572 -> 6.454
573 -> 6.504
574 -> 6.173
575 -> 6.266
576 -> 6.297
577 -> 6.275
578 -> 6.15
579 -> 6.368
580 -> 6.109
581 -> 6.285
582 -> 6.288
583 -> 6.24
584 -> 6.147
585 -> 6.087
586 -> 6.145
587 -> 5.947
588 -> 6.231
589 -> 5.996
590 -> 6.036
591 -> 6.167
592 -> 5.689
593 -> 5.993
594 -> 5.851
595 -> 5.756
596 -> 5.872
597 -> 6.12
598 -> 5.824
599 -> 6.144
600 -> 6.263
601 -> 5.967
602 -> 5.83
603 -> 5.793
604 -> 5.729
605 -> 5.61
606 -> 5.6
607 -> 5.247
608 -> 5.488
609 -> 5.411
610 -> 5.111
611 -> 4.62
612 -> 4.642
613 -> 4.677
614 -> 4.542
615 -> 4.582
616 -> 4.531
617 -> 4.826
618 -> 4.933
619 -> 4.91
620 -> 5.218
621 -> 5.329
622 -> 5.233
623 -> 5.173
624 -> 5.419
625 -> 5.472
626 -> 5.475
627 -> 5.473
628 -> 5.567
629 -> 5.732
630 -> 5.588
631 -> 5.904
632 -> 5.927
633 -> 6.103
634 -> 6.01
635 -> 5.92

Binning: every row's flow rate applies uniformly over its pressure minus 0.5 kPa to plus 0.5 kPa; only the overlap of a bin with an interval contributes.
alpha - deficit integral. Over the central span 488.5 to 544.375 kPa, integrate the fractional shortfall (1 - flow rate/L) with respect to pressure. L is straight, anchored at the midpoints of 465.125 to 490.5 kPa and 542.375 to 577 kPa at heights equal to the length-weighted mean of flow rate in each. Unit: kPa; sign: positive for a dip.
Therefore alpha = 4.4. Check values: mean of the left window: 9.3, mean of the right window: 6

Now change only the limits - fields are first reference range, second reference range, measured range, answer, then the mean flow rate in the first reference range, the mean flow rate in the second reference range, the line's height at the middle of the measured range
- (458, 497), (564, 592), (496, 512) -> 2.1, 9.19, 6.15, 8.39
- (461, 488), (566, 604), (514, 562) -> 6.8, 9.69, 6.1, 7.63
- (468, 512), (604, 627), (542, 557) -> 1.7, 8.21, 5.12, 6.74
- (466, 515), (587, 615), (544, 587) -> 2.7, 8.26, 5.62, 6.47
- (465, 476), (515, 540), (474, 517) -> 6.7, 10.8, 7.08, 9.14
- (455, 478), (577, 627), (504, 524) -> 3.6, 10.5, 5.62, 8.77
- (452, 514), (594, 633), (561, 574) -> 1.0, 8.75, 5.42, 6.6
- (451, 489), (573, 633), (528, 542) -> 1.8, 9.74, 5.68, 7.76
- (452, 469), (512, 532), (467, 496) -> 1.9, 10.5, 7.16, 9.38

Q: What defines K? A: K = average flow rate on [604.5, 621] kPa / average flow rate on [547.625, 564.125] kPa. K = 0.8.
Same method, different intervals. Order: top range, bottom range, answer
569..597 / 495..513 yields 0.84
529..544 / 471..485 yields 0.71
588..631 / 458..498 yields 0.60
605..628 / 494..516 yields 0.71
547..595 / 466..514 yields 0.73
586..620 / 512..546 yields 0.80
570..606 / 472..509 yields 0.76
